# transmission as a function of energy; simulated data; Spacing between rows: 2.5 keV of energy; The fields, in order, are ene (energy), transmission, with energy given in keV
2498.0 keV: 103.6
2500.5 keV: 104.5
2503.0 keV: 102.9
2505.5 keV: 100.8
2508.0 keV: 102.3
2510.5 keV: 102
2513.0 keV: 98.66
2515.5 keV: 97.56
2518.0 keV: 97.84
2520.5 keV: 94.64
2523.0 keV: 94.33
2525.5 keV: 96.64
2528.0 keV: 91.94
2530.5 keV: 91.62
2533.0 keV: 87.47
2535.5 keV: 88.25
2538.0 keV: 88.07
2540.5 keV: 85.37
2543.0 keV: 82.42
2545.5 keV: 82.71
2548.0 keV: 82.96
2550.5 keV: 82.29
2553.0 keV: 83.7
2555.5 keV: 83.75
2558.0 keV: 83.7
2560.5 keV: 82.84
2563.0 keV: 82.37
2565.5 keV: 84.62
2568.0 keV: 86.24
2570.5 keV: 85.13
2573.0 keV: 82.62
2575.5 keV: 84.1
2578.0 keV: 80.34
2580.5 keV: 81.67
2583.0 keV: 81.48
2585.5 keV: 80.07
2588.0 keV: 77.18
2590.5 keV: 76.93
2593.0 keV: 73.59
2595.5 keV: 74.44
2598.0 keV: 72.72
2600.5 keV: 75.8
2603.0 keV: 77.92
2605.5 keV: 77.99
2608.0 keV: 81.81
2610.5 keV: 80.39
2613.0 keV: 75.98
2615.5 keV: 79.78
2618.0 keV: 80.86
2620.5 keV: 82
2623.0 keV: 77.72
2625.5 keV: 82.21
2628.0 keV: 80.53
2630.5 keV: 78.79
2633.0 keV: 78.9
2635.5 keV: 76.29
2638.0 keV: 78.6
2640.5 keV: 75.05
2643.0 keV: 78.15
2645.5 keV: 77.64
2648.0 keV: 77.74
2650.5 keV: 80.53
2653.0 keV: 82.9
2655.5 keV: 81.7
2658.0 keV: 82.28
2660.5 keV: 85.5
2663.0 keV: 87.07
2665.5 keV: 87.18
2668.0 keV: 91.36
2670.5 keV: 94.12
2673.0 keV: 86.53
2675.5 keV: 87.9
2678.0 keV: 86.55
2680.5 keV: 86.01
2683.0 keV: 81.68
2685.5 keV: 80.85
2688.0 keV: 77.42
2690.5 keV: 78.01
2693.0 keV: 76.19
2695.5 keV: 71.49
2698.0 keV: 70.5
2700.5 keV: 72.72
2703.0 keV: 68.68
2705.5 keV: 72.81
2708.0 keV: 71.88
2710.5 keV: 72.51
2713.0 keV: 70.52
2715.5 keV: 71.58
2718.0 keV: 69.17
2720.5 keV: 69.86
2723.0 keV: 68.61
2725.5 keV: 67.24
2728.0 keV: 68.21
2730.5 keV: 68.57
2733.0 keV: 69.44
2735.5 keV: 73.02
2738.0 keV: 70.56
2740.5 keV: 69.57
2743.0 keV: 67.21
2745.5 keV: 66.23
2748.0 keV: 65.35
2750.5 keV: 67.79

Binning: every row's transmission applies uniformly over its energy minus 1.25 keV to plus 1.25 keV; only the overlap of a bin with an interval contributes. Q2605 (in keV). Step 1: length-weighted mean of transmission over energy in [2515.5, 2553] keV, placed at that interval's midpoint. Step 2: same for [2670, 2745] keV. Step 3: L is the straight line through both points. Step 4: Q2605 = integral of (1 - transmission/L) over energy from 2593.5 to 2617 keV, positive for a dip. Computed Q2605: 1.6 keV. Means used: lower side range 89.1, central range 77.3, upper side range 74.4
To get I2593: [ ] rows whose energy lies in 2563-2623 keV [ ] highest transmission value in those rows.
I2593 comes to 86.24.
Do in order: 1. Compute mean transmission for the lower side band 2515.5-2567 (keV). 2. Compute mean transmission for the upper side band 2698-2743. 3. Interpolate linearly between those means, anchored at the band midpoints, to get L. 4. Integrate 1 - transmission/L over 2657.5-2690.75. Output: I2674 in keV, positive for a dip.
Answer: -4.8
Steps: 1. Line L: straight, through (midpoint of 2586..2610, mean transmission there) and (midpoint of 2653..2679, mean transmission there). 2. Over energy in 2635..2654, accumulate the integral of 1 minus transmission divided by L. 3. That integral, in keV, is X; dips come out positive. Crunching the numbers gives 1.2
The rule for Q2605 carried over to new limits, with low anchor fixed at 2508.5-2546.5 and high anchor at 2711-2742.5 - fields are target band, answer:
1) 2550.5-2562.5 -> 0.76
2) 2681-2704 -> -0.65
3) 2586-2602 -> 1.76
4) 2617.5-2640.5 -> 0.43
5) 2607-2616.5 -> 0.38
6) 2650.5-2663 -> -0.91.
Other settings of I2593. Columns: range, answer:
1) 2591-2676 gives 94.12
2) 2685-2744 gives 80.85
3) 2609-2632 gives 82.21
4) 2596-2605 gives 77.92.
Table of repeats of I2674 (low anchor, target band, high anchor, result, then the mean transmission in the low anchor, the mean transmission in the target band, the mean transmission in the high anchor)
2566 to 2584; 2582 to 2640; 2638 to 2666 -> 2.8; 83.2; 78.3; 81.2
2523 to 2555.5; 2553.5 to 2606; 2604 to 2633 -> 1.9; 87.1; 80.3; 79.8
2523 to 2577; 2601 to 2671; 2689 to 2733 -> -2.8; 85.8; 80.9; 71.1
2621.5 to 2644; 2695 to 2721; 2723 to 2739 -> 0.2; 78.5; 71.1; 69.4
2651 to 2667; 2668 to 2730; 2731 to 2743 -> 0.9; 84.4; 76.1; 70.2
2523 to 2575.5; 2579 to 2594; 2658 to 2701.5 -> 1.1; 85.9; 78.6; 82.5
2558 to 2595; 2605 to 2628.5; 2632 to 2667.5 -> 0.3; 81.3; 80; 80.9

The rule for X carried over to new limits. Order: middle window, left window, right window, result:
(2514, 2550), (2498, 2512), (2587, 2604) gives 1.7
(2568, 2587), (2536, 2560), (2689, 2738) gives -0.2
